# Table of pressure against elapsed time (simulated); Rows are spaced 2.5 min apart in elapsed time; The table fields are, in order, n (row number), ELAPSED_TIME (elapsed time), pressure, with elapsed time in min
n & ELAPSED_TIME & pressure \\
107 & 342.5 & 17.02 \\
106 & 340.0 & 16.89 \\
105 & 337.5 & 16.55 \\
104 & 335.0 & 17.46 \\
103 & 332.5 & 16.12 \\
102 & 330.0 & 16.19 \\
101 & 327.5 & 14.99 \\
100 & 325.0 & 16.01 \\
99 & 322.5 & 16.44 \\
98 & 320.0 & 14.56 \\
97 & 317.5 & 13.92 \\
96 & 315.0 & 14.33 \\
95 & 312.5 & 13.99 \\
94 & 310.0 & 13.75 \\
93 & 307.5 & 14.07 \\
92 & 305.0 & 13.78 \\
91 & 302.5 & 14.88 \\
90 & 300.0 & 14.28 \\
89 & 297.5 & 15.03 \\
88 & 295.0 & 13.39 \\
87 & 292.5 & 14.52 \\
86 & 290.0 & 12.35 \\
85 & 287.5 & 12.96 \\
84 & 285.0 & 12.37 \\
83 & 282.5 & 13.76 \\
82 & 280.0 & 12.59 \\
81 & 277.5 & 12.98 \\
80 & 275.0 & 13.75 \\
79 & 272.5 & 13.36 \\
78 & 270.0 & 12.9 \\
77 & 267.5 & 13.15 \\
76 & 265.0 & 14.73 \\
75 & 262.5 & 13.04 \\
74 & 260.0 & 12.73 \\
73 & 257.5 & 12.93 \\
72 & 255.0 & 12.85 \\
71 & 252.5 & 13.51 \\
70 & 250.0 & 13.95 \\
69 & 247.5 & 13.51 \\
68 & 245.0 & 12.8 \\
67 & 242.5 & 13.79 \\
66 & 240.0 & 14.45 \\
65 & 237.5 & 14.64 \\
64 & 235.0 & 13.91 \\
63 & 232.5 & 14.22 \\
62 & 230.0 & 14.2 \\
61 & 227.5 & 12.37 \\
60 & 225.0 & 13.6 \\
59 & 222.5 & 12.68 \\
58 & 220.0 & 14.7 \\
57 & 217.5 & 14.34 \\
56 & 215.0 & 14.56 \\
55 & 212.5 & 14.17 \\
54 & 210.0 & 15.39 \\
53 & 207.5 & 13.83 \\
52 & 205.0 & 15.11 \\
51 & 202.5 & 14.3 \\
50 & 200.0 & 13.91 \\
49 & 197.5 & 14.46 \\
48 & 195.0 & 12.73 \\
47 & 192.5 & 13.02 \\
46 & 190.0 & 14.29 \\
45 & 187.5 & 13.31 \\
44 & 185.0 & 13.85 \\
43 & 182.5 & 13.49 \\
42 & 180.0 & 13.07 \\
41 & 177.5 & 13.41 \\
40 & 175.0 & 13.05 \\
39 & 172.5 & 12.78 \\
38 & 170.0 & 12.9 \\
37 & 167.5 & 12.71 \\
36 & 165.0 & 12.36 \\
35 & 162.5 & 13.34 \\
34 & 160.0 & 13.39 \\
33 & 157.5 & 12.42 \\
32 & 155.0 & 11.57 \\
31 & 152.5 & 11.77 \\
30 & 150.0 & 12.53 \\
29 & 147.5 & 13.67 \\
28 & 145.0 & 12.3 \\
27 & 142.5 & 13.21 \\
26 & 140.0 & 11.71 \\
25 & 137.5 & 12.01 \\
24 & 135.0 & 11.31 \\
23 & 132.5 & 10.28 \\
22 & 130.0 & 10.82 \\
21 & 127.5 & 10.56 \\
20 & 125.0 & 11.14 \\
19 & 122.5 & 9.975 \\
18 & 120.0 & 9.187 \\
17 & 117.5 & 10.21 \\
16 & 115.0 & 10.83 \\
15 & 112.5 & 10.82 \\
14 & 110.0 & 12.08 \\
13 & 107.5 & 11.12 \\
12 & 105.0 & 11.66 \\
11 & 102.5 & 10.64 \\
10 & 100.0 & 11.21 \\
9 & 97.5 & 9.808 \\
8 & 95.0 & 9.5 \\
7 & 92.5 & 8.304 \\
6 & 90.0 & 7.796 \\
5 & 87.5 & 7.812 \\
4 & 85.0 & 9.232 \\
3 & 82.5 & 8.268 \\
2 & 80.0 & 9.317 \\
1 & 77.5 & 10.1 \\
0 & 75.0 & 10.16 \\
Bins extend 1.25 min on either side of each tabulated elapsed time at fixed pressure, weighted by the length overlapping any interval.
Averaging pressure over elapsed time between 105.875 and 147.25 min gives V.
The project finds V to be 11.2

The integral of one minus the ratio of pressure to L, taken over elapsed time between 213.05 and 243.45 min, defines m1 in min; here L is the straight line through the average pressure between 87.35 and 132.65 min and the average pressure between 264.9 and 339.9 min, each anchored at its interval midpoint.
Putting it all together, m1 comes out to -2.9 min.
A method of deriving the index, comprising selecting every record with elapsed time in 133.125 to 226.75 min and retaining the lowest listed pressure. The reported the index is 11.31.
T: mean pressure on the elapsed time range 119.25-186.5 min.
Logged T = 12.2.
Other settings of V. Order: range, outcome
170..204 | 13.5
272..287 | 13.1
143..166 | 12.6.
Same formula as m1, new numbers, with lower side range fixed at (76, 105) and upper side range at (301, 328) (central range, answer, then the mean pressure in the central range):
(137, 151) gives -2.60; 12.6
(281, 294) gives 0.73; 13.2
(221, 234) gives -0.90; 13.4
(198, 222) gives -4.46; 14.4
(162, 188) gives -4.01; 13.1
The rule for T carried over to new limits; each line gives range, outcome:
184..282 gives 13.7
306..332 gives 14.9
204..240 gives 14.1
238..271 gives 13.4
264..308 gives 13.6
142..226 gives 13.4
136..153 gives 12.5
